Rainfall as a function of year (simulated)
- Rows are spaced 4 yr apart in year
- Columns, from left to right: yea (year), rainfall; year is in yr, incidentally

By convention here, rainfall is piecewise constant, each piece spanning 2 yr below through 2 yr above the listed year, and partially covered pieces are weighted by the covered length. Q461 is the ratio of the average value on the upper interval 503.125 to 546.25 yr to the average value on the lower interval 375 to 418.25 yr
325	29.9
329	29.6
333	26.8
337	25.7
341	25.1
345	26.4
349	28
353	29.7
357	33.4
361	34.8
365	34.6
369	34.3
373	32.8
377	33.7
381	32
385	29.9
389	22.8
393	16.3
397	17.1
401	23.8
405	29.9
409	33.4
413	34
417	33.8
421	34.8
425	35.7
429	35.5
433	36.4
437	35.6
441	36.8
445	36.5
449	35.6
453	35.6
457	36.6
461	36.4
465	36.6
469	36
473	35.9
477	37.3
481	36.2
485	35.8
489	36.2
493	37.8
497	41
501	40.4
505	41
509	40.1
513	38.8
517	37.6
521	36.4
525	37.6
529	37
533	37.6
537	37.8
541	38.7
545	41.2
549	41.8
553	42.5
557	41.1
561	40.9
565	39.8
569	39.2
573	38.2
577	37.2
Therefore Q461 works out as 1.38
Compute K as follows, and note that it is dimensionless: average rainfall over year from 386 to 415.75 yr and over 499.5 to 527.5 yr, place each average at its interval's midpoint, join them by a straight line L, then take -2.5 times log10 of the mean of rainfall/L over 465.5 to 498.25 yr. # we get -0.055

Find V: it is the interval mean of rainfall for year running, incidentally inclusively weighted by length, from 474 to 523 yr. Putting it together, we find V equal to 38.2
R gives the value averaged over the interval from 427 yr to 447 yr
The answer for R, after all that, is 36.2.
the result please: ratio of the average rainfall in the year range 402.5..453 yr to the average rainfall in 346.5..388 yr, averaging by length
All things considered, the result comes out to 1.09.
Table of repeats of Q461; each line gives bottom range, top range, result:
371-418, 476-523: 1.36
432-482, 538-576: 1.11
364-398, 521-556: 1.38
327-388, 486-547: 1.27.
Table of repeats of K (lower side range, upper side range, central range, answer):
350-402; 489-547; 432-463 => -0.073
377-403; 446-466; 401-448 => -0.127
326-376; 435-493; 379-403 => 0.337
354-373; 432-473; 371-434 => 0.164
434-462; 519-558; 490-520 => -0.036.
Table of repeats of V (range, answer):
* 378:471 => 32.2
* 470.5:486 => 36.3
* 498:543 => 38.5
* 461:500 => 37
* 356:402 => 28.8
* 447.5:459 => 35.9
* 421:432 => 35.5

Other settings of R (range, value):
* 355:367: 34.3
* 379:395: 25.2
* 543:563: 41.5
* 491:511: 40.1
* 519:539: 37.3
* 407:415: 33.7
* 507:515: 39.5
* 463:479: 36.5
